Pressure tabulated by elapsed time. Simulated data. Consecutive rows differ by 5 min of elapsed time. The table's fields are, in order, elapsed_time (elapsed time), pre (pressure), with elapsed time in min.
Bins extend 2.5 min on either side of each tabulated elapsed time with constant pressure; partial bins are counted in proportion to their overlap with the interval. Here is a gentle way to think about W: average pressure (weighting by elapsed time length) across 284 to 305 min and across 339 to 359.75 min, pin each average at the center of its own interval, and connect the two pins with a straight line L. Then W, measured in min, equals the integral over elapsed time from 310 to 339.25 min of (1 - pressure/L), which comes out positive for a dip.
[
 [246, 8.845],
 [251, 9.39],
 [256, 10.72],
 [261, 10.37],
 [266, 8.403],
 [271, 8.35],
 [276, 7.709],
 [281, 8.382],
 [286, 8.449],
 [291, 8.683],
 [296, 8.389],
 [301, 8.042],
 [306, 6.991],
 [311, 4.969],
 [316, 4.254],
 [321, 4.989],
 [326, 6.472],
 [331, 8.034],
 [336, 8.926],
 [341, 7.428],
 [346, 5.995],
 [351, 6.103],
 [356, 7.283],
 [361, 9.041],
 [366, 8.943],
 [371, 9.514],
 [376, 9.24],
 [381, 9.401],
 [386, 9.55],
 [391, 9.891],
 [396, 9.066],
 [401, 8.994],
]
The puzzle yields 4.1 min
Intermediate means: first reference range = 8.29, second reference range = 6.83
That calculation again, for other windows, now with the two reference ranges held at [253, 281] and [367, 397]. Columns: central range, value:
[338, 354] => 4.65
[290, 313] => 4.46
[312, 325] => 6.13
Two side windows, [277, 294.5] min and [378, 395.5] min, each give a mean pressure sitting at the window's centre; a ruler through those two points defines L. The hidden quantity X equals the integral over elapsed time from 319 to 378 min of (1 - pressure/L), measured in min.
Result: 9.5 min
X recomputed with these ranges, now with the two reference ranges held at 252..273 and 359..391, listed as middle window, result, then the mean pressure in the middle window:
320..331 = 3.6 min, 6.36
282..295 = 1.3 min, 8.52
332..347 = 2.8 min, 7.65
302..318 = 6.3 min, 5.69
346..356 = 3.2 min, 6.37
